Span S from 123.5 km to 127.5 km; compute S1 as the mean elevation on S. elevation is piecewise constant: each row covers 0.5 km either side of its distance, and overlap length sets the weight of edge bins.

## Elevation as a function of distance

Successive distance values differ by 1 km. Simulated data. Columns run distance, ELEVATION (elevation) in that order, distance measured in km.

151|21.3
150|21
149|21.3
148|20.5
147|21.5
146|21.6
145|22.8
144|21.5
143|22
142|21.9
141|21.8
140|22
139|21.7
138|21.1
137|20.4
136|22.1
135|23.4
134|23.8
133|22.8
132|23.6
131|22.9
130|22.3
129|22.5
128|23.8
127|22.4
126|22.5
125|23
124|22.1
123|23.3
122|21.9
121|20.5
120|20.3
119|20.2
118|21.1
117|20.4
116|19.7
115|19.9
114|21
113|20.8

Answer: 22.5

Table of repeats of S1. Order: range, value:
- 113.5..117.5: 20.2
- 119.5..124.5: 21.6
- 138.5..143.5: 21.9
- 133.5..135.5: 23.6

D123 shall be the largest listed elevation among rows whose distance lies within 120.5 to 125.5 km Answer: 23.3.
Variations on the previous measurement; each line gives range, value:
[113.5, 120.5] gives 21.1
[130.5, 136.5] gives 23.8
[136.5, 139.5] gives 21.7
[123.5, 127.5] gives 23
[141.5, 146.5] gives 22.8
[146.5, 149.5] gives 21.5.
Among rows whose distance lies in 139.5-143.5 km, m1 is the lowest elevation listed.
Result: 21.8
